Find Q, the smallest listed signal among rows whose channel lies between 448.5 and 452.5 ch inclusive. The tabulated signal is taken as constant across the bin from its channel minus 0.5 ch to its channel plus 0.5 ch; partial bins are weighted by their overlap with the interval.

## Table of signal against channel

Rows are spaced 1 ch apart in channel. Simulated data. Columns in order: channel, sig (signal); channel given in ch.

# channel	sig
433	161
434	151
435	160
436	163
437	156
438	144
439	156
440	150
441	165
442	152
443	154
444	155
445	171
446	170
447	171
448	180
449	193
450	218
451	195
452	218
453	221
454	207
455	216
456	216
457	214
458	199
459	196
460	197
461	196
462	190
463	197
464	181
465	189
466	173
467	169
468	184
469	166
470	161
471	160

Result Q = 193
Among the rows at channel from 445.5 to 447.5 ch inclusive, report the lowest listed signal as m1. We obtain 170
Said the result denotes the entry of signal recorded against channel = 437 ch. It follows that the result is 156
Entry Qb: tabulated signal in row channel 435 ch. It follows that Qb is 160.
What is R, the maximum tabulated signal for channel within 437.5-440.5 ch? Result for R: 156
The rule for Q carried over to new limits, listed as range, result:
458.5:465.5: 181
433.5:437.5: 151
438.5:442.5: 150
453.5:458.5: 199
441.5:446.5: 152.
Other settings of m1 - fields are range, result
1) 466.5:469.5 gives 166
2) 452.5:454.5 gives 207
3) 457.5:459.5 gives 196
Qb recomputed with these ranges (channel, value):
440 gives 150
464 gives 181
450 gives 218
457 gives 214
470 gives 161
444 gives 155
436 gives 163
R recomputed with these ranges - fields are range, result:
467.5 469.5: 184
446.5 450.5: 218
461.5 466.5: 197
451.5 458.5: 221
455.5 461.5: 216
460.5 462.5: 196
